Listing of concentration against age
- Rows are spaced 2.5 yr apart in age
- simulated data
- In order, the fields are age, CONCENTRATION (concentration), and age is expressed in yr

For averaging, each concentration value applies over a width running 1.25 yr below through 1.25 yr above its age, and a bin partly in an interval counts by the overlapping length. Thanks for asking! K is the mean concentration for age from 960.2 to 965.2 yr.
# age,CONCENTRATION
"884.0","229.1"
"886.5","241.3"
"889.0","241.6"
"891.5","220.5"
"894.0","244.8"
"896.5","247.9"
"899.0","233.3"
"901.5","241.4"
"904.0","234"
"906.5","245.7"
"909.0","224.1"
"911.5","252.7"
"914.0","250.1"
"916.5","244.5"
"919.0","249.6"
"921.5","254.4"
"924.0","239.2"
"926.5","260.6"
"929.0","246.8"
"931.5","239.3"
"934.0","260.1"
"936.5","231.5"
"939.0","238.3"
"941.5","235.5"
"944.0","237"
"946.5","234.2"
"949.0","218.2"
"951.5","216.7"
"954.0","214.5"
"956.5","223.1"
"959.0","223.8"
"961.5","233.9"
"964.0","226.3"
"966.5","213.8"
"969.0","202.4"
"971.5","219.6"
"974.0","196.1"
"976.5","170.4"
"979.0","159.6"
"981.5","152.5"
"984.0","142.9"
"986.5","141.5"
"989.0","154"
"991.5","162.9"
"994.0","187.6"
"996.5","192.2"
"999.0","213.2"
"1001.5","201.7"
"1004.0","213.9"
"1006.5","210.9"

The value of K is 230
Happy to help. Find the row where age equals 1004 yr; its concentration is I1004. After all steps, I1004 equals 213.9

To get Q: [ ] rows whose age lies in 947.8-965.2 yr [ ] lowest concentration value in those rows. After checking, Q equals 214.5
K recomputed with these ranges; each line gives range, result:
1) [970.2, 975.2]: 208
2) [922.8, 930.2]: 249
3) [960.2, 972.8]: 219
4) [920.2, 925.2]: 247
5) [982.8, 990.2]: 146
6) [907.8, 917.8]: 243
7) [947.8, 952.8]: 217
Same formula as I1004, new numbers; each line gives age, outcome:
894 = 244.8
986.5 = 141.5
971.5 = 219.6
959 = 223.8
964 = 226.3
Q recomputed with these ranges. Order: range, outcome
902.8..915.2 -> 224.1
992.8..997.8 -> 187.6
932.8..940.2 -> 231.5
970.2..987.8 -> 141.5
